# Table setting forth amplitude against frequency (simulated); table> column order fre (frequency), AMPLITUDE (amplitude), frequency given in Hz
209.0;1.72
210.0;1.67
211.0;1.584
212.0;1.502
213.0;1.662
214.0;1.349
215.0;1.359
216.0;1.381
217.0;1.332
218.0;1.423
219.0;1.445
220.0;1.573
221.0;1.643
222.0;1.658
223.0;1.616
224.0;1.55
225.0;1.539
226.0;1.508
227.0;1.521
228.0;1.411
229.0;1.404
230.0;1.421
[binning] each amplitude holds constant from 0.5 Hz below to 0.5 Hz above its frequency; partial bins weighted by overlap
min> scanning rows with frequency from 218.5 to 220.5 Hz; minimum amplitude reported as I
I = 1.445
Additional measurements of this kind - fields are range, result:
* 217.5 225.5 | 1.423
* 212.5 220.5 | 1.332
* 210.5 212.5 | 1.502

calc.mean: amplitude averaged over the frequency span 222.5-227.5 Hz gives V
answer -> 1.55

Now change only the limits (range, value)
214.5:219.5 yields 1.39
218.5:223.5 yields 1.59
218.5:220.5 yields 1.51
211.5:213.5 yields 1.58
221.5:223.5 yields 1.64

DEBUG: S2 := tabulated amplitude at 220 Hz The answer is 1.573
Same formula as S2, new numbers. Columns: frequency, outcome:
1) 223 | 1.616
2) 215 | 1.359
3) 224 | 1.55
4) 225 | 1.539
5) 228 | 1.411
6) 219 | 1.445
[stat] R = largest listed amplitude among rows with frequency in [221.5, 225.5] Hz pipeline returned 1.658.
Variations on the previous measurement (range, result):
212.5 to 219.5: 1.662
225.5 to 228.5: 1.521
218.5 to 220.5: 1.573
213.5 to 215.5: 1.359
